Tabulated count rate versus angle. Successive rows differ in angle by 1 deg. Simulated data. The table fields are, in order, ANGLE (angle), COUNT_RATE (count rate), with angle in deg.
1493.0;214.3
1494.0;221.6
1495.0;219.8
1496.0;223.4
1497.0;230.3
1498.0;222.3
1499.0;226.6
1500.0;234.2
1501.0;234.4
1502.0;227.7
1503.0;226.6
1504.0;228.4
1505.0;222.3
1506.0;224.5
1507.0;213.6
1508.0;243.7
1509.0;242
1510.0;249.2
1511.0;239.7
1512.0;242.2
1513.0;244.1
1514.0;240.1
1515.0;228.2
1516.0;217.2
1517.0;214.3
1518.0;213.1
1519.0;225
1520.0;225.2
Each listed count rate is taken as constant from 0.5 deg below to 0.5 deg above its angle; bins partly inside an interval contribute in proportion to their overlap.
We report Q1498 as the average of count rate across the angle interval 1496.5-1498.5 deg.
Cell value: 226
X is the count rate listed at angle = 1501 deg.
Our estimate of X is 234.4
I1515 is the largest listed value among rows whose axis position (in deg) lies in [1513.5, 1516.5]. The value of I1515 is 240.1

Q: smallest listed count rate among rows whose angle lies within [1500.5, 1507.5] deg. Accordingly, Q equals 213.6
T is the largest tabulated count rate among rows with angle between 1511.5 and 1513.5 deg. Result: 244.1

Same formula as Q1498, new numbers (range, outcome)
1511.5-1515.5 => 239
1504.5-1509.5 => 229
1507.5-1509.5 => 243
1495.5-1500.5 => 227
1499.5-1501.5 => 234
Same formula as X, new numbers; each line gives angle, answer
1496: 223.4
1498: 222.3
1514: 240.1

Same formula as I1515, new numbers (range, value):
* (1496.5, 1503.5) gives 234.4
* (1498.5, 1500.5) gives 234.2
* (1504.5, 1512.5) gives 249.2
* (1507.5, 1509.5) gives 243.7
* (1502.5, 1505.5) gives 228.4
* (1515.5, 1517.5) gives 217.2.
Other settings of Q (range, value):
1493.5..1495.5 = 219.8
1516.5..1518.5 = 213.1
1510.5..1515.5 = 228.2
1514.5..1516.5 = 217.2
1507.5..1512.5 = 239.7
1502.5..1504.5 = 226.6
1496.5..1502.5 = 222.3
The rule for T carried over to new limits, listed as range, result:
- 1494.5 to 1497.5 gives 230.3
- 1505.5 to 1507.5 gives 224.5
